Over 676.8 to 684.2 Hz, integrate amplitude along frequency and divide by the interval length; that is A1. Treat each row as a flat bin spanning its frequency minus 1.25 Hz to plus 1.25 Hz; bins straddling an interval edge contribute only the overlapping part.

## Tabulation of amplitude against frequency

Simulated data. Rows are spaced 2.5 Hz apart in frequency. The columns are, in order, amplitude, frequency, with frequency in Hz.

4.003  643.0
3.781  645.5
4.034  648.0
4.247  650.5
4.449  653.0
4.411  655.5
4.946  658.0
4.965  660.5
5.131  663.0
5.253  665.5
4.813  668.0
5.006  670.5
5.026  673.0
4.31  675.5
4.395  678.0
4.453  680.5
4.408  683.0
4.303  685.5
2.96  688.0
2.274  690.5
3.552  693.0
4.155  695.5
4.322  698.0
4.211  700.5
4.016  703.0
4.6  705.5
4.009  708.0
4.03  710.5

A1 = 4.42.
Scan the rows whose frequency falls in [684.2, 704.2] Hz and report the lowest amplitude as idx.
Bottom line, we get 2.274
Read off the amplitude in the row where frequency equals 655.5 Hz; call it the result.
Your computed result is 4.411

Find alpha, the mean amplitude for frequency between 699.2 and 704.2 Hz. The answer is 4.12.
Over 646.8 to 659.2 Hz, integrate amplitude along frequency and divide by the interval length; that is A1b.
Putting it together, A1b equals 4.42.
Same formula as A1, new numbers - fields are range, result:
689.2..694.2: 2.91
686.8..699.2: 3.45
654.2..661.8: 4.77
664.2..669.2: 5.04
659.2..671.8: 5.03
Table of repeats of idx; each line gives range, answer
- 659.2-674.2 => 4.813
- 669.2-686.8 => 4.303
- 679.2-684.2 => 4.408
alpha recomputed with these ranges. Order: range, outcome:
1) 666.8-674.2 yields 4.95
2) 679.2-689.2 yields 4.04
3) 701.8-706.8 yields 4.31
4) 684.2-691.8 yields 3.19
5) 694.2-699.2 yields 4.23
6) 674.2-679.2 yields 4.36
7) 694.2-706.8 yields 4.26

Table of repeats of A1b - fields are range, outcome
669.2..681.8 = 4.64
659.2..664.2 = 5.05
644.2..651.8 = 4.02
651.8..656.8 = 4.43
